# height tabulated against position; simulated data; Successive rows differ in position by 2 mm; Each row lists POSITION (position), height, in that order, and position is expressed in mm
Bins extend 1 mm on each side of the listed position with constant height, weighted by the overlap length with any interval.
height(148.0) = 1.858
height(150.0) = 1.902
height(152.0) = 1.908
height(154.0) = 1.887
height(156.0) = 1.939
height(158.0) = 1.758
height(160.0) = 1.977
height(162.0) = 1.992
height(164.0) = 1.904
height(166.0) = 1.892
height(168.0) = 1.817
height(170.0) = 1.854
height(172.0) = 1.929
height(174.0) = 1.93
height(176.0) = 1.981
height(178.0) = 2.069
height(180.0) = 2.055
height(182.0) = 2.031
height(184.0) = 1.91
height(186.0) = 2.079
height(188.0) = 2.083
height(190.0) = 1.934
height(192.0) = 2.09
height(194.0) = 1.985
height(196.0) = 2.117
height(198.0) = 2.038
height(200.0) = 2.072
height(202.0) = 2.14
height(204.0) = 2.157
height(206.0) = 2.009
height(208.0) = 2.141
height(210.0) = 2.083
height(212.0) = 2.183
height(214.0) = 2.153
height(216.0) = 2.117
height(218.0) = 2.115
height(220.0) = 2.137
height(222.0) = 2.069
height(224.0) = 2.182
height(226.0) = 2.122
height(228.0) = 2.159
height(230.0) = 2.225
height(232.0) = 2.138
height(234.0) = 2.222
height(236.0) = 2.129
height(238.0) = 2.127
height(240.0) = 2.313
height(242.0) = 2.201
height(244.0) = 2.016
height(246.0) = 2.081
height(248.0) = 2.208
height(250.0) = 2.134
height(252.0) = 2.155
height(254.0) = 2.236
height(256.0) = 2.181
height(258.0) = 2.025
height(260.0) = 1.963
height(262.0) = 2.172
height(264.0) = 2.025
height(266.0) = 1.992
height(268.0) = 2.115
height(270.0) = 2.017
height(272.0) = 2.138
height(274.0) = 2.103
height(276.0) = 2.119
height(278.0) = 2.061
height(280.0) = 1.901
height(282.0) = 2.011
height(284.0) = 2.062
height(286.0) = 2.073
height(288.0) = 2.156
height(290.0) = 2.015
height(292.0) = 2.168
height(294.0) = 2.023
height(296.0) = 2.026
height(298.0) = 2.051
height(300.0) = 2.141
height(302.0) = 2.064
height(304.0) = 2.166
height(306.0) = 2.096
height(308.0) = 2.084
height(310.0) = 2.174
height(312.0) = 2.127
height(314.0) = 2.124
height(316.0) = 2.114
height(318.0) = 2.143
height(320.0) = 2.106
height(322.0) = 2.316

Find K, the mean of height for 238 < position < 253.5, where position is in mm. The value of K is 2.16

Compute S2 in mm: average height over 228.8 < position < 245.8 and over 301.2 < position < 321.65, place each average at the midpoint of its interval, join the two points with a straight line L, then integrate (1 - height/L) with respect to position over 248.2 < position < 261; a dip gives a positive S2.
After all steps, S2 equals 0.2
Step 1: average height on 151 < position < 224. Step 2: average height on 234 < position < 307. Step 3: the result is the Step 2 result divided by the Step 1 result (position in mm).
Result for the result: 1.04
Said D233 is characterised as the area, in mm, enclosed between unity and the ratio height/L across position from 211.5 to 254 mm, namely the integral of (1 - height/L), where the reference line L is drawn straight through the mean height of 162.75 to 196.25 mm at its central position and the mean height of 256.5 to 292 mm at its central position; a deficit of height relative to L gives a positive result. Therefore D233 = -2.7 mm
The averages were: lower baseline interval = 1.98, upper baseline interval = 2.06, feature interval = 2.15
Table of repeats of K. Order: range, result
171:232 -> 2.08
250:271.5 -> 2.09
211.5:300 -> 2.11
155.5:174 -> 1.9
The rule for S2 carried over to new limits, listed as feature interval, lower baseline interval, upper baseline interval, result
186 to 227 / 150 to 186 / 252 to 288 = -2.2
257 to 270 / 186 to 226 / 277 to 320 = 0.3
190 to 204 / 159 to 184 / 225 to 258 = -0.3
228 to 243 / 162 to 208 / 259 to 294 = -1.1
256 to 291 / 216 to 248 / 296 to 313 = 1.1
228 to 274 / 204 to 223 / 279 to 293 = -1.0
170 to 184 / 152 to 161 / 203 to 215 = 0.0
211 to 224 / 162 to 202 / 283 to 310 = -0.7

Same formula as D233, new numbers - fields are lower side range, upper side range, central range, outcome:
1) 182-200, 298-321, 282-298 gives 0.27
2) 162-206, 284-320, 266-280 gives 0.04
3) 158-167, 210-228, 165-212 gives -0.04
